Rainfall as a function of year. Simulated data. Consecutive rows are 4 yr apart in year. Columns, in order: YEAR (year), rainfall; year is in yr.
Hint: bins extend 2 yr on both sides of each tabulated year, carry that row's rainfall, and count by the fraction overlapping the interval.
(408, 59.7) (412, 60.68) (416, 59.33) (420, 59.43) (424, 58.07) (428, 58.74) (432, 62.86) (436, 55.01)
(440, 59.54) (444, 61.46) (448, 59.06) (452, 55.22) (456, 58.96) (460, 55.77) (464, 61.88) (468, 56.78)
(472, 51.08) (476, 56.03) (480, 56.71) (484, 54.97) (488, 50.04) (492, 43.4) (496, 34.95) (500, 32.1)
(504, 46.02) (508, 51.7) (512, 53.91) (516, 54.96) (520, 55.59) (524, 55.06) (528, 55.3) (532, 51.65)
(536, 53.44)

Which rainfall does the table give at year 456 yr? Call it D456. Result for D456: 58.96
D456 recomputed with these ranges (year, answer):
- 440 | 59.54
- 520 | 55.59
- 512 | 53.91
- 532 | 51.65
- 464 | 61.88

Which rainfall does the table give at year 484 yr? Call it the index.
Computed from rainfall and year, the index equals 54.97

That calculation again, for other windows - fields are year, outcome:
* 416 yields 59.33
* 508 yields 51.7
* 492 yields 43.4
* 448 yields 59.06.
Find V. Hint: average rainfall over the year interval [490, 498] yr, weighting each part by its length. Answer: 39.2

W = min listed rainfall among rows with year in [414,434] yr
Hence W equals 58.07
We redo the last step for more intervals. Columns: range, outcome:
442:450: 59.06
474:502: 32.1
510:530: 53.91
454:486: 51.08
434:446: 55.01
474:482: 56.03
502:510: 46.02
